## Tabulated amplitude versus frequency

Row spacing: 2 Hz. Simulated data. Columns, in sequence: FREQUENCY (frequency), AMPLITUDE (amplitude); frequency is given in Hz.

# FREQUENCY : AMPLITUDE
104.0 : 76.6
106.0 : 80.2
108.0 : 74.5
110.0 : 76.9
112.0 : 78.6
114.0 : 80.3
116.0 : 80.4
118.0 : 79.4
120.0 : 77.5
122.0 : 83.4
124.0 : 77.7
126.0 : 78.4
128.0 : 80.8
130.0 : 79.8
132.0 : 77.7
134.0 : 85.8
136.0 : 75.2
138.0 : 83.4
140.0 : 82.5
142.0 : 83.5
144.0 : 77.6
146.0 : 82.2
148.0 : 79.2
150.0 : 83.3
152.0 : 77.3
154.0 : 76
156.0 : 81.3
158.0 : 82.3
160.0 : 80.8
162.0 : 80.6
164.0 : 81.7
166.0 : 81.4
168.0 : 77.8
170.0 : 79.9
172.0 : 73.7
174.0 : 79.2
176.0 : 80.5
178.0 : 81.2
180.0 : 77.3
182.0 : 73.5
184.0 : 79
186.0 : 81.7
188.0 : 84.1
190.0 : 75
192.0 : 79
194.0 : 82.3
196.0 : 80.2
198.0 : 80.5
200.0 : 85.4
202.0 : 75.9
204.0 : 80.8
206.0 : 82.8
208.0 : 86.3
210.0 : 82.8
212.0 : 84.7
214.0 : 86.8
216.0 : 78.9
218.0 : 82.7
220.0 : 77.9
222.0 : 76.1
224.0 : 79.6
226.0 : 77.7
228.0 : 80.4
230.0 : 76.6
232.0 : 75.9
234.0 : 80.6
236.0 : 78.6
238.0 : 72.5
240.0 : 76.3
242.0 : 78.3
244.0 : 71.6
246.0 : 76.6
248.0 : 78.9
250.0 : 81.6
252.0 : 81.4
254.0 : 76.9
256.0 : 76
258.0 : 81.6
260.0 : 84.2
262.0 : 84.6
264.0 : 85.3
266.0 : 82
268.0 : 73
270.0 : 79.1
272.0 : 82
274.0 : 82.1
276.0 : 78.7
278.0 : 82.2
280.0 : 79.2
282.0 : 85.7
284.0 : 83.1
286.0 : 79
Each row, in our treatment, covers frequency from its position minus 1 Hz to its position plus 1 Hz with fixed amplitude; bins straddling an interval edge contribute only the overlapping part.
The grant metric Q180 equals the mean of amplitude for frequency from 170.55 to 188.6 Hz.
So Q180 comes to 78.8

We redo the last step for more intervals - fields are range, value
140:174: 80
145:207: 79.9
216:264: 78.7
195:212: 82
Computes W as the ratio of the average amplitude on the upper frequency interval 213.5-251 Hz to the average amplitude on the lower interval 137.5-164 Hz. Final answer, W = 0.97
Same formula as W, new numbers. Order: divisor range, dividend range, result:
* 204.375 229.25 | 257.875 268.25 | 1.01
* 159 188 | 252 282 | 1.02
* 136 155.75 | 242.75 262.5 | 0.99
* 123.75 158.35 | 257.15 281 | 1.01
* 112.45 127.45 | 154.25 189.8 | 1.00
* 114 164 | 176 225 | 1.00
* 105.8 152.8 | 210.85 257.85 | 0.98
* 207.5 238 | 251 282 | 1.01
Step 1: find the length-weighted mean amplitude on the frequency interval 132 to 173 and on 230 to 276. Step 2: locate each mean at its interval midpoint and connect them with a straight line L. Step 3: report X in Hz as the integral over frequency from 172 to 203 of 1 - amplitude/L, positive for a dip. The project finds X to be 0.1 Hz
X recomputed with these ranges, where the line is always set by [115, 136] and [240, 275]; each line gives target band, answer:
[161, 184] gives 0.3 Hz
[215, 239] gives 0.5 Hz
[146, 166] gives -0.2 Hz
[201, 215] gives -0.6 Hz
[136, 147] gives -0.2 Hz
